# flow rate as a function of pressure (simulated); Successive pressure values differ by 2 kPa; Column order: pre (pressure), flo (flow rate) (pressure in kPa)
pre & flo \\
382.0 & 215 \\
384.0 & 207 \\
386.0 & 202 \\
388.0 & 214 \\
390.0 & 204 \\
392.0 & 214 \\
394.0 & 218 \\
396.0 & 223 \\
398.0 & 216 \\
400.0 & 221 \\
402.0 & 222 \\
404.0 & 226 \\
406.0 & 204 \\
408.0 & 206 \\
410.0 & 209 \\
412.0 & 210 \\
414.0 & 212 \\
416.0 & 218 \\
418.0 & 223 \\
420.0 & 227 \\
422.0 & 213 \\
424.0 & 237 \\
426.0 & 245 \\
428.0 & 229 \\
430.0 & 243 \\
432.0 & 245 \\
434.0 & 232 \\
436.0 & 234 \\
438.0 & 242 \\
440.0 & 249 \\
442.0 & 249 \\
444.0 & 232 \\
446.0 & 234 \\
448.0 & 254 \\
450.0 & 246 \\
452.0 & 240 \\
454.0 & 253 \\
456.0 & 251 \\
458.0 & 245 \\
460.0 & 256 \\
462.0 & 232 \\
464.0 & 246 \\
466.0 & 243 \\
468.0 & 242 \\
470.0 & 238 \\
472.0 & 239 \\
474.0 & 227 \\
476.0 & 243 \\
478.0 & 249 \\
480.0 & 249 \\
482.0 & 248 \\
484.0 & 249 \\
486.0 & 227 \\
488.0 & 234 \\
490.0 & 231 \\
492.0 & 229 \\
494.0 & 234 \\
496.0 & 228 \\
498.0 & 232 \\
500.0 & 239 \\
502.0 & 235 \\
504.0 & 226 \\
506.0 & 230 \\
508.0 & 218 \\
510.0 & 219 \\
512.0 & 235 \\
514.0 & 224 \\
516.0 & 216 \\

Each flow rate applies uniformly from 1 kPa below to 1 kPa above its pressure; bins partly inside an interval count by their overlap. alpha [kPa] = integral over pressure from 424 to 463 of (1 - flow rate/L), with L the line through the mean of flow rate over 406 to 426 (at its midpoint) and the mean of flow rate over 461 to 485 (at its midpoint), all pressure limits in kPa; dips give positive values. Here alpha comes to -2.2 kPa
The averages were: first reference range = 218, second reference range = 242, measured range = 243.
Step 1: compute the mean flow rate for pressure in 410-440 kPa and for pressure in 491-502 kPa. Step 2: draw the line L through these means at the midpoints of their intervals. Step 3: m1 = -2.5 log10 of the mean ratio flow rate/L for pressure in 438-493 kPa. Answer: -0.05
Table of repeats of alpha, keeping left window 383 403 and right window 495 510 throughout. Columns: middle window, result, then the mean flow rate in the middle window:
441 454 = -1.3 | 243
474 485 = -1.0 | 246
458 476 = -1.3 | 241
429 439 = -0.9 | 239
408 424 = 0.0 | 217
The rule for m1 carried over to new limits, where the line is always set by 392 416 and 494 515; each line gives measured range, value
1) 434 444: -0.10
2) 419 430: -0.06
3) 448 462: -0.12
